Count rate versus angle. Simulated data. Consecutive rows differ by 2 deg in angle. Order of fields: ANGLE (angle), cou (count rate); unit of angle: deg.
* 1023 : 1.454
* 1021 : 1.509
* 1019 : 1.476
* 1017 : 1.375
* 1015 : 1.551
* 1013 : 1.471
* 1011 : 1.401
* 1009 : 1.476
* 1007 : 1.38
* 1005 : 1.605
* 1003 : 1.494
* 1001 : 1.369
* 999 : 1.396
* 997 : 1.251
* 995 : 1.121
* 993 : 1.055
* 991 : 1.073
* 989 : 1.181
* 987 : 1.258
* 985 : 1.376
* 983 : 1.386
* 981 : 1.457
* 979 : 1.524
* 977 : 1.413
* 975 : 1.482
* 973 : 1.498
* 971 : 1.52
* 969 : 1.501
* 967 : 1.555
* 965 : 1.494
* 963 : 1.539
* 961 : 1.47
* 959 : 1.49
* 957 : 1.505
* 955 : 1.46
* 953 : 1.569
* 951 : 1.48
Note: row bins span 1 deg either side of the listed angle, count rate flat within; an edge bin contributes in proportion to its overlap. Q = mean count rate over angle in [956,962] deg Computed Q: 1.49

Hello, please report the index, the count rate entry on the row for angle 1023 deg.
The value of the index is 1.454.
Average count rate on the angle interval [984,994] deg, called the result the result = 1.19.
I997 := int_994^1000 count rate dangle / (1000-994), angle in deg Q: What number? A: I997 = 1.26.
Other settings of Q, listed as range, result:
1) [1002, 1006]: 1.55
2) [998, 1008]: 1.45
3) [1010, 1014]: 1.44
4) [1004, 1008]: 1.49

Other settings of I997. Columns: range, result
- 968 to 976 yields 1.5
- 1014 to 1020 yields 1.47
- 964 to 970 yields 1.52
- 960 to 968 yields 1.51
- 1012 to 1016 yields 1.51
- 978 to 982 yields 1.49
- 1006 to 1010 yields 1.43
